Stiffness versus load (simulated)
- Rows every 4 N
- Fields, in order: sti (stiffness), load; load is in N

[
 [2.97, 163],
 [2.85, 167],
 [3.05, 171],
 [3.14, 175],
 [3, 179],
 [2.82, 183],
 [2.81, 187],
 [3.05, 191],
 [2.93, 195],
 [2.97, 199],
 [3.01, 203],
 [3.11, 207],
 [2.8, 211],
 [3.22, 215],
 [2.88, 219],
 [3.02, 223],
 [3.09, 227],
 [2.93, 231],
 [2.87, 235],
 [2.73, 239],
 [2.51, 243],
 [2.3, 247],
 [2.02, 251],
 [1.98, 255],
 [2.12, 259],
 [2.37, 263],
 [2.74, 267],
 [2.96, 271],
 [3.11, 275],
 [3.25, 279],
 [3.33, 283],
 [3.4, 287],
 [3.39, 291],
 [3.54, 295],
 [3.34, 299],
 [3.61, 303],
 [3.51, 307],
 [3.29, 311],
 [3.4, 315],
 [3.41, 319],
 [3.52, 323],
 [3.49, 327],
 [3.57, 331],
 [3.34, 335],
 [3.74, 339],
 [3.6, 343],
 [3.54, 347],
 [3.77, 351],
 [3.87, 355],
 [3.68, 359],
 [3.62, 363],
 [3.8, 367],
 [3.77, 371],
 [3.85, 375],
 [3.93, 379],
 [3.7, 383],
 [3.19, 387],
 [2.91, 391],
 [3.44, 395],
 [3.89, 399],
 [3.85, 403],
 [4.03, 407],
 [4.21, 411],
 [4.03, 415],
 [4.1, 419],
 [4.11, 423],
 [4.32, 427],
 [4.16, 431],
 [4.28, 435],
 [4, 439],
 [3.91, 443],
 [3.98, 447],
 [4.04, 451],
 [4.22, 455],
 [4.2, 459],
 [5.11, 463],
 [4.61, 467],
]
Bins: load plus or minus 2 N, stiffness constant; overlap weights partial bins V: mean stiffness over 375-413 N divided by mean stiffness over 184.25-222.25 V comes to 1.24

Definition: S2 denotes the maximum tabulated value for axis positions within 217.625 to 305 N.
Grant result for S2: 3.61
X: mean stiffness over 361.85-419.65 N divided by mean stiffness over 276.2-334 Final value 1.09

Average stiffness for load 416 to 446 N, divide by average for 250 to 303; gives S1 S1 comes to 1.4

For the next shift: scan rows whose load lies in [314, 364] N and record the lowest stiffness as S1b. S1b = 3.34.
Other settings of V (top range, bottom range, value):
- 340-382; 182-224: 1.26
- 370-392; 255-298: 1.20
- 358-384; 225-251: 1.41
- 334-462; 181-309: 1.32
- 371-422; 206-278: 1.39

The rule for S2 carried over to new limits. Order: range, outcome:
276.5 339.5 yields 3.74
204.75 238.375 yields 3.22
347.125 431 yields 4.32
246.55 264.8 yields 2.37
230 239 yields 2.93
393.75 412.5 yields 4.21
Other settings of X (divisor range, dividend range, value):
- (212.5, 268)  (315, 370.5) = 1.37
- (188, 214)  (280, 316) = 1.15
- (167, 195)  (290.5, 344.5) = 1.17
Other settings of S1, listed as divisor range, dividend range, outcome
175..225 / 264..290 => 1.05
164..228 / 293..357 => 1.18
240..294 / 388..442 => 1.43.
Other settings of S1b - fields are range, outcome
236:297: 1.98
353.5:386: 3.62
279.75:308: 3.33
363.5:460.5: 2.91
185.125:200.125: 2.81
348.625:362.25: 3.68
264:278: 2.74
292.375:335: 3.29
